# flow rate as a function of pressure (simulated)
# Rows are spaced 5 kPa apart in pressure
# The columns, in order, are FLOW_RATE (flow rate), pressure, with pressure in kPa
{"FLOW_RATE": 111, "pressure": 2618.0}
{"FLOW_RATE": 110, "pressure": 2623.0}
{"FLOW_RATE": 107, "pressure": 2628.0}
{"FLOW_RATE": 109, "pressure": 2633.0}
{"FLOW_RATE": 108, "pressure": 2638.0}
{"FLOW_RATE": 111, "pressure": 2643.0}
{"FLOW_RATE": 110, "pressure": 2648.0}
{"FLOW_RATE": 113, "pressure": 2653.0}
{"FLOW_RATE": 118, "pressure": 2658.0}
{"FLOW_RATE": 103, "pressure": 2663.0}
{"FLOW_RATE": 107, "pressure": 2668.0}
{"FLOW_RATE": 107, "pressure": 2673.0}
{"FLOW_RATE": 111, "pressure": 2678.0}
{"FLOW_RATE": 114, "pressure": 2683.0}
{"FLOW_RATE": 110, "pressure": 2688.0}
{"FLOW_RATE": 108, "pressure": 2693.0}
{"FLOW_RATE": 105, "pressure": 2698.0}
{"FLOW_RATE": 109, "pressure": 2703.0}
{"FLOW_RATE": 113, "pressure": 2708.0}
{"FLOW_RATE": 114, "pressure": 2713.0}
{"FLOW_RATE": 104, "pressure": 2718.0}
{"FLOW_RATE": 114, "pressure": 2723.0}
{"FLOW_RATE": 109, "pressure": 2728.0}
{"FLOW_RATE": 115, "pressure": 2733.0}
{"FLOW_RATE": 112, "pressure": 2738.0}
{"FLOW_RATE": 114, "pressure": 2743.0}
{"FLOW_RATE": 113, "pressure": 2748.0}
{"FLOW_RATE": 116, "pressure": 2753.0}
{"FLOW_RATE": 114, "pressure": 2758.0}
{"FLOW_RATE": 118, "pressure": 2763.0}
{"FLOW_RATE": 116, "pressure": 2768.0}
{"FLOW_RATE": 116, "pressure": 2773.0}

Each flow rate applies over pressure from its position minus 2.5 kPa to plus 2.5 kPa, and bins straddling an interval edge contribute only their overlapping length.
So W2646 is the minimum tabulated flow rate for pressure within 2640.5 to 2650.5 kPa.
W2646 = 110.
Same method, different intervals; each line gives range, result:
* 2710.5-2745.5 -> 104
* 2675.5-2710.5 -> 105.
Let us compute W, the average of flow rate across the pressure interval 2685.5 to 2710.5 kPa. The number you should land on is 109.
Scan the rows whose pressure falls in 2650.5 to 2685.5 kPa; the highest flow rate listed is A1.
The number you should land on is 118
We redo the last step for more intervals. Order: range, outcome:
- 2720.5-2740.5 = 115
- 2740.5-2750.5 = 114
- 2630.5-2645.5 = 111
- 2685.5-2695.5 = 110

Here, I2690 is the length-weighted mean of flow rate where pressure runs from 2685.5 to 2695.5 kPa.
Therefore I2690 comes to 109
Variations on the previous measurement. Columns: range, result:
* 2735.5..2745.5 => 113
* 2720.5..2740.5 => 112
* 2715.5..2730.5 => 109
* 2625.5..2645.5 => 109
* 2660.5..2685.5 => 108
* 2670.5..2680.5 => 109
